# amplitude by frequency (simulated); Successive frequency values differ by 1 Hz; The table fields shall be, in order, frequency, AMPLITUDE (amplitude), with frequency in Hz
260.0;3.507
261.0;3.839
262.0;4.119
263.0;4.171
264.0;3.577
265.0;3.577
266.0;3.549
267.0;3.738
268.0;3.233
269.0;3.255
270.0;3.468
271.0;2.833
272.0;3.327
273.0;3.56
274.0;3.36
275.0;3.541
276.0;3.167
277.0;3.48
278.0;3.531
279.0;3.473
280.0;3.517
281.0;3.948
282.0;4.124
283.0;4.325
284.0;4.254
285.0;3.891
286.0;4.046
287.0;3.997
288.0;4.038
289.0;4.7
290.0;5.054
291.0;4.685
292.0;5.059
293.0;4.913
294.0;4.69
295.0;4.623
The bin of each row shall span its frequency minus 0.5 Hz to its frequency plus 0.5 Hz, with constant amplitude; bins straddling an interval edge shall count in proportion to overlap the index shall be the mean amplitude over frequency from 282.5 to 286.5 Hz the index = 4.13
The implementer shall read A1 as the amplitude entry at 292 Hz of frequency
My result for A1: 5.059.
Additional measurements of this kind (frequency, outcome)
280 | 3.517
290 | 5.054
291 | 4.685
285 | 3.891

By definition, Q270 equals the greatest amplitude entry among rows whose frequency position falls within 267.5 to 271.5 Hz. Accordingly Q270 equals 3.468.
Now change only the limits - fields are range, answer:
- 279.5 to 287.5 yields 4.325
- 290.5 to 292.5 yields 5.059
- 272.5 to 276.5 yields 3.56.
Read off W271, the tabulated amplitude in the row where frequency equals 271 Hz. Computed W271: 2.833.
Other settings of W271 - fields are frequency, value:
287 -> 3.997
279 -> 3.473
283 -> 4.325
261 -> 3.839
